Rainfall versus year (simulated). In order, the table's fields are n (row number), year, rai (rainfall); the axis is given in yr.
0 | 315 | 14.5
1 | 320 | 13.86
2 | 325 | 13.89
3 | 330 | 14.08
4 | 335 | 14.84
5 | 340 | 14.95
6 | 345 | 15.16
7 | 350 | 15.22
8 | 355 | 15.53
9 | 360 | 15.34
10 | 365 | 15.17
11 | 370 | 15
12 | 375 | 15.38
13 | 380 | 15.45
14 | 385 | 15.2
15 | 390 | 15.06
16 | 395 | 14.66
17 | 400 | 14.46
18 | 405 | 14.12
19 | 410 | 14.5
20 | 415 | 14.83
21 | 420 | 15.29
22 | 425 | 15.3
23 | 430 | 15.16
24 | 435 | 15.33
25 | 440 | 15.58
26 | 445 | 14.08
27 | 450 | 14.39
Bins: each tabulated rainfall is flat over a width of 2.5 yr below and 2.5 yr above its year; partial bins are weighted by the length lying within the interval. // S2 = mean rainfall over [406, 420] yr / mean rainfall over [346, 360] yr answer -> 0.96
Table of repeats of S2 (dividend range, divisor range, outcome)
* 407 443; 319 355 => 1.03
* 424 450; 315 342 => 1.05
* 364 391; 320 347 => 1.05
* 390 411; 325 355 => 0.98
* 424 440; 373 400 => 1.02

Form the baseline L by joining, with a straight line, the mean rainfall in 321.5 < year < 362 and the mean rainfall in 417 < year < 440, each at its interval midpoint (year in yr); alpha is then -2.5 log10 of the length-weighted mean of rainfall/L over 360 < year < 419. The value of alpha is 0.012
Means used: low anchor 14.8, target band 14.9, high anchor 15.3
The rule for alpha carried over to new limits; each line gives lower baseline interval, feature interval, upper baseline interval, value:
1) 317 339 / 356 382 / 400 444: -0.05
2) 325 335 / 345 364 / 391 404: -0.07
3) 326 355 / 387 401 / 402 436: 0.01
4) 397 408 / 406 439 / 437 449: -0.04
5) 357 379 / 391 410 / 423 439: 0.06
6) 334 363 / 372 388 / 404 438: -0.02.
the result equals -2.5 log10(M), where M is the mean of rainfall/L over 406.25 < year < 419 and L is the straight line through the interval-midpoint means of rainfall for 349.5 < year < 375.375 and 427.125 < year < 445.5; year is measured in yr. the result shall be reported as 0.04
